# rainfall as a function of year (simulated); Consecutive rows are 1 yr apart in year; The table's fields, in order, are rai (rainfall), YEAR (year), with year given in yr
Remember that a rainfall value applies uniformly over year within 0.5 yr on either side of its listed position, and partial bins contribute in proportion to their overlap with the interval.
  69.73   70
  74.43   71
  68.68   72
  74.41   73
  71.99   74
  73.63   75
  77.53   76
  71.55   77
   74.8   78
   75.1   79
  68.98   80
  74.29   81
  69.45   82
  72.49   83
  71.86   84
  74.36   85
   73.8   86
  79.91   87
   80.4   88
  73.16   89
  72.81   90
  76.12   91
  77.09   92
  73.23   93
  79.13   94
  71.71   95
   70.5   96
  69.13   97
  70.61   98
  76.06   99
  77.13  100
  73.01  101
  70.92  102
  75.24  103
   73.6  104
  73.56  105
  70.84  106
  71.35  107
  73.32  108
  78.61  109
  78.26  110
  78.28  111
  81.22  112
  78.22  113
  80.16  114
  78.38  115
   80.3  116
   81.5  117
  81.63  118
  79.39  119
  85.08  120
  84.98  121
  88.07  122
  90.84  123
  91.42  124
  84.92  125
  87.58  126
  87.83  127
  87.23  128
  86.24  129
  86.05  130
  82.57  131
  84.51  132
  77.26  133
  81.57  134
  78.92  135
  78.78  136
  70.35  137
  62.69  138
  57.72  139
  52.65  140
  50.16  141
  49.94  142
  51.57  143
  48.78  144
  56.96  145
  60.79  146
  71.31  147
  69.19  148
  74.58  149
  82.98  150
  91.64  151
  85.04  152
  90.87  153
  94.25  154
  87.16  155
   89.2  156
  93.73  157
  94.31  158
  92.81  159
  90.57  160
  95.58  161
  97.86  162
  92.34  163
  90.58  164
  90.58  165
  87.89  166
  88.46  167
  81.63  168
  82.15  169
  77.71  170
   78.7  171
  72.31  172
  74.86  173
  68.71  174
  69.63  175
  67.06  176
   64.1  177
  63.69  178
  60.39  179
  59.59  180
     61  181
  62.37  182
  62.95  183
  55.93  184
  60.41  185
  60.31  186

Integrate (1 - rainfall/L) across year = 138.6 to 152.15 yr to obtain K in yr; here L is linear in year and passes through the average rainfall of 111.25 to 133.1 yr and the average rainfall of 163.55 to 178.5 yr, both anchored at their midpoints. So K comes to 2.78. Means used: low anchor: 83.9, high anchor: 77.2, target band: 64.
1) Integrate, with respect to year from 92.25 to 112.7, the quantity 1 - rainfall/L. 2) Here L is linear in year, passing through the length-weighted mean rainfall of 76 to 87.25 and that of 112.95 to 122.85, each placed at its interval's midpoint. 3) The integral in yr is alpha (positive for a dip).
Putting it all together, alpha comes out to 1.1 yr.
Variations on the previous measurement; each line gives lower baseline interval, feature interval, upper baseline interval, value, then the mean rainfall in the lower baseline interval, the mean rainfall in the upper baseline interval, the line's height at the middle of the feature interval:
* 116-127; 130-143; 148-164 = 2.7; 85.4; 89.6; 87.2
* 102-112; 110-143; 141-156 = -1.9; 74.9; 72.3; 73.7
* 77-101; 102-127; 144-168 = -0.7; 73.9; 84.7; 78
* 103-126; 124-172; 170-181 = -4.1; 80.2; 68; 73.5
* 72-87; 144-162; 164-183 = -2.4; 73.2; 73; 73.1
